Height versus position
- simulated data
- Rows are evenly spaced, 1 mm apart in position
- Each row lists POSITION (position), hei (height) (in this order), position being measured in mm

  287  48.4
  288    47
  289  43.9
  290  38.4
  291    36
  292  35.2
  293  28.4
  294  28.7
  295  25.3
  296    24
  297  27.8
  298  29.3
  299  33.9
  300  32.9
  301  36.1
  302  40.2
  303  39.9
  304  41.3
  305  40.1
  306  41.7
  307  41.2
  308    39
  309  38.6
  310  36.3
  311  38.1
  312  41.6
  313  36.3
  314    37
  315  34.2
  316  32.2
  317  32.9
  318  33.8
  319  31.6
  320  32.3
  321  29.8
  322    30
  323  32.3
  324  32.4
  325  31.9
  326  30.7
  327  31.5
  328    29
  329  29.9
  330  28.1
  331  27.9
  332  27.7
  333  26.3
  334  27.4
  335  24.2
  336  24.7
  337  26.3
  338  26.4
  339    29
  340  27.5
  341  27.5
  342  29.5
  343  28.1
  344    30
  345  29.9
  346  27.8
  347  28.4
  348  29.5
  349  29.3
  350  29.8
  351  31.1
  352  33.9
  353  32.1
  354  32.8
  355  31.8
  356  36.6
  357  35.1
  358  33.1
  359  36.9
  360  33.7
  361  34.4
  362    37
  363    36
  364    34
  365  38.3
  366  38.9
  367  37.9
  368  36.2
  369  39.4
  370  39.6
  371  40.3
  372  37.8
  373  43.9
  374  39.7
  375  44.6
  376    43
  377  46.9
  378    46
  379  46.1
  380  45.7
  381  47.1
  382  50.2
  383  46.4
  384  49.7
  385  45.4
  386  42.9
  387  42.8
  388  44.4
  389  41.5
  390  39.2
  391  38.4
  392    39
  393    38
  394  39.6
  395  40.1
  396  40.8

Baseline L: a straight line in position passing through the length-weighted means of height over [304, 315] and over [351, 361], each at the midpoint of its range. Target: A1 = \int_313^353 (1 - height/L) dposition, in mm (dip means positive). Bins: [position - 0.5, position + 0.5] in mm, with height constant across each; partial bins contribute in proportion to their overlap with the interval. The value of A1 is 7.1 mm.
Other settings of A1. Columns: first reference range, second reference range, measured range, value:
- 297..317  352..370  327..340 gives 3.2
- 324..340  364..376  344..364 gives 1.3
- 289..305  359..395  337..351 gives 3.5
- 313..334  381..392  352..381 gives 1.1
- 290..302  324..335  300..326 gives -4.9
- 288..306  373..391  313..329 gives 2.3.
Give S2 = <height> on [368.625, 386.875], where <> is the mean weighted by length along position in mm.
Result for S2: 44.2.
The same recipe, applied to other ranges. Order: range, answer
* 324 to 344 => 28.2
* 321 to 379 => 33.1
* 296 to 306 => 35.4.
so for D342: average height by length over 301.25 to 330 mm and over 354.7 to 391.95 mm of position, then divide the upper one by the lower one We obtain 1.16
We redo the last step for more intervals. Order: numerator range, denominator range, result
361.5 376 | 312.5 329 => 1.21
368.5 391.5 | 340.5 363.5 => 1.36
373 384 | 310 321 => 1.31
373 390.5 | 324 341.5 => 1.59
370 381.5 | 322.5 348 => 1.52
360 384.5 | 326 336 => 1.48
